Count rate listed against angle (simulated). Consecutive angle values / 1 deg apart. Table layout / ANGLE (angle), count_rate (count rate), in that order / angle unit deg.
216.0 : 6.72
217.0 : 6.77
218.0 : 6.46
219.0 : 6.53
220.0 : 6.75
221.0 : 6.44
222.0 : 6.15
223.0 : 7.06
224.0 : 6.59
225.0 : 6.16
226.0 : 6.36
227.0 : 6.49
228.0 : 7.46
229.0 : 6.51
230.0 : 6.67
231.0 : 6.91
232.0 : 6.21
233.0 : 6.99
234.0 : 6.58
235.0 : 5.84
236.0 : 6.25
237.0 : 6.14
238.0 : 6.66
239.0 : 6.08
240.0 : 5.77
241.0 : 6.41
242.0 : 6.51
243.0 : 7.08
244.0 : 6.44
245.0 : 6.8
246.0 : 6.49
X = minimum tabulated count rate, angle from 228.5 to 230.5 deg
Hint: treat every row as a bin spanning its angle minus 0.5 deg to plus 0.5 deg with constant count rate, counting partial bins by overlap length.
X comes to 6.51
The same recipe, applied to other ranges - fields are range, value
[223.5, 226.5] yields 6.16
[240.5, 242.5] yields 6.41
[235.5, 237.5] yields 6.14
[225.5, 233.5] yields 6.21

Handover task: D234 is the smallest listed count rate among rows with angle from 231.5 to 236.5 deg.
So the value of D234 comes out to 5.84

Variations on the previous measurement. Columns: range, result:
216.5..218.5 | 6.46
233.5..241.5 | 5.77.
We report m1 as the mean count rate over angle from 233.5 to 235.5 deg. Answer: 6.21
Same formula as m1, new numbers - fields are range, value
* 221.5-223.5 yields 6.61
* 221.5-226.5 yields 6.46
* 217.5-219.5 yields 6.5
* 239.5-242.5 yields 6.23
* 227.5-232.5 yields 6.75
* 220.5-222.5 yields 6.29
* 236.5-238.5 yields 6.4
